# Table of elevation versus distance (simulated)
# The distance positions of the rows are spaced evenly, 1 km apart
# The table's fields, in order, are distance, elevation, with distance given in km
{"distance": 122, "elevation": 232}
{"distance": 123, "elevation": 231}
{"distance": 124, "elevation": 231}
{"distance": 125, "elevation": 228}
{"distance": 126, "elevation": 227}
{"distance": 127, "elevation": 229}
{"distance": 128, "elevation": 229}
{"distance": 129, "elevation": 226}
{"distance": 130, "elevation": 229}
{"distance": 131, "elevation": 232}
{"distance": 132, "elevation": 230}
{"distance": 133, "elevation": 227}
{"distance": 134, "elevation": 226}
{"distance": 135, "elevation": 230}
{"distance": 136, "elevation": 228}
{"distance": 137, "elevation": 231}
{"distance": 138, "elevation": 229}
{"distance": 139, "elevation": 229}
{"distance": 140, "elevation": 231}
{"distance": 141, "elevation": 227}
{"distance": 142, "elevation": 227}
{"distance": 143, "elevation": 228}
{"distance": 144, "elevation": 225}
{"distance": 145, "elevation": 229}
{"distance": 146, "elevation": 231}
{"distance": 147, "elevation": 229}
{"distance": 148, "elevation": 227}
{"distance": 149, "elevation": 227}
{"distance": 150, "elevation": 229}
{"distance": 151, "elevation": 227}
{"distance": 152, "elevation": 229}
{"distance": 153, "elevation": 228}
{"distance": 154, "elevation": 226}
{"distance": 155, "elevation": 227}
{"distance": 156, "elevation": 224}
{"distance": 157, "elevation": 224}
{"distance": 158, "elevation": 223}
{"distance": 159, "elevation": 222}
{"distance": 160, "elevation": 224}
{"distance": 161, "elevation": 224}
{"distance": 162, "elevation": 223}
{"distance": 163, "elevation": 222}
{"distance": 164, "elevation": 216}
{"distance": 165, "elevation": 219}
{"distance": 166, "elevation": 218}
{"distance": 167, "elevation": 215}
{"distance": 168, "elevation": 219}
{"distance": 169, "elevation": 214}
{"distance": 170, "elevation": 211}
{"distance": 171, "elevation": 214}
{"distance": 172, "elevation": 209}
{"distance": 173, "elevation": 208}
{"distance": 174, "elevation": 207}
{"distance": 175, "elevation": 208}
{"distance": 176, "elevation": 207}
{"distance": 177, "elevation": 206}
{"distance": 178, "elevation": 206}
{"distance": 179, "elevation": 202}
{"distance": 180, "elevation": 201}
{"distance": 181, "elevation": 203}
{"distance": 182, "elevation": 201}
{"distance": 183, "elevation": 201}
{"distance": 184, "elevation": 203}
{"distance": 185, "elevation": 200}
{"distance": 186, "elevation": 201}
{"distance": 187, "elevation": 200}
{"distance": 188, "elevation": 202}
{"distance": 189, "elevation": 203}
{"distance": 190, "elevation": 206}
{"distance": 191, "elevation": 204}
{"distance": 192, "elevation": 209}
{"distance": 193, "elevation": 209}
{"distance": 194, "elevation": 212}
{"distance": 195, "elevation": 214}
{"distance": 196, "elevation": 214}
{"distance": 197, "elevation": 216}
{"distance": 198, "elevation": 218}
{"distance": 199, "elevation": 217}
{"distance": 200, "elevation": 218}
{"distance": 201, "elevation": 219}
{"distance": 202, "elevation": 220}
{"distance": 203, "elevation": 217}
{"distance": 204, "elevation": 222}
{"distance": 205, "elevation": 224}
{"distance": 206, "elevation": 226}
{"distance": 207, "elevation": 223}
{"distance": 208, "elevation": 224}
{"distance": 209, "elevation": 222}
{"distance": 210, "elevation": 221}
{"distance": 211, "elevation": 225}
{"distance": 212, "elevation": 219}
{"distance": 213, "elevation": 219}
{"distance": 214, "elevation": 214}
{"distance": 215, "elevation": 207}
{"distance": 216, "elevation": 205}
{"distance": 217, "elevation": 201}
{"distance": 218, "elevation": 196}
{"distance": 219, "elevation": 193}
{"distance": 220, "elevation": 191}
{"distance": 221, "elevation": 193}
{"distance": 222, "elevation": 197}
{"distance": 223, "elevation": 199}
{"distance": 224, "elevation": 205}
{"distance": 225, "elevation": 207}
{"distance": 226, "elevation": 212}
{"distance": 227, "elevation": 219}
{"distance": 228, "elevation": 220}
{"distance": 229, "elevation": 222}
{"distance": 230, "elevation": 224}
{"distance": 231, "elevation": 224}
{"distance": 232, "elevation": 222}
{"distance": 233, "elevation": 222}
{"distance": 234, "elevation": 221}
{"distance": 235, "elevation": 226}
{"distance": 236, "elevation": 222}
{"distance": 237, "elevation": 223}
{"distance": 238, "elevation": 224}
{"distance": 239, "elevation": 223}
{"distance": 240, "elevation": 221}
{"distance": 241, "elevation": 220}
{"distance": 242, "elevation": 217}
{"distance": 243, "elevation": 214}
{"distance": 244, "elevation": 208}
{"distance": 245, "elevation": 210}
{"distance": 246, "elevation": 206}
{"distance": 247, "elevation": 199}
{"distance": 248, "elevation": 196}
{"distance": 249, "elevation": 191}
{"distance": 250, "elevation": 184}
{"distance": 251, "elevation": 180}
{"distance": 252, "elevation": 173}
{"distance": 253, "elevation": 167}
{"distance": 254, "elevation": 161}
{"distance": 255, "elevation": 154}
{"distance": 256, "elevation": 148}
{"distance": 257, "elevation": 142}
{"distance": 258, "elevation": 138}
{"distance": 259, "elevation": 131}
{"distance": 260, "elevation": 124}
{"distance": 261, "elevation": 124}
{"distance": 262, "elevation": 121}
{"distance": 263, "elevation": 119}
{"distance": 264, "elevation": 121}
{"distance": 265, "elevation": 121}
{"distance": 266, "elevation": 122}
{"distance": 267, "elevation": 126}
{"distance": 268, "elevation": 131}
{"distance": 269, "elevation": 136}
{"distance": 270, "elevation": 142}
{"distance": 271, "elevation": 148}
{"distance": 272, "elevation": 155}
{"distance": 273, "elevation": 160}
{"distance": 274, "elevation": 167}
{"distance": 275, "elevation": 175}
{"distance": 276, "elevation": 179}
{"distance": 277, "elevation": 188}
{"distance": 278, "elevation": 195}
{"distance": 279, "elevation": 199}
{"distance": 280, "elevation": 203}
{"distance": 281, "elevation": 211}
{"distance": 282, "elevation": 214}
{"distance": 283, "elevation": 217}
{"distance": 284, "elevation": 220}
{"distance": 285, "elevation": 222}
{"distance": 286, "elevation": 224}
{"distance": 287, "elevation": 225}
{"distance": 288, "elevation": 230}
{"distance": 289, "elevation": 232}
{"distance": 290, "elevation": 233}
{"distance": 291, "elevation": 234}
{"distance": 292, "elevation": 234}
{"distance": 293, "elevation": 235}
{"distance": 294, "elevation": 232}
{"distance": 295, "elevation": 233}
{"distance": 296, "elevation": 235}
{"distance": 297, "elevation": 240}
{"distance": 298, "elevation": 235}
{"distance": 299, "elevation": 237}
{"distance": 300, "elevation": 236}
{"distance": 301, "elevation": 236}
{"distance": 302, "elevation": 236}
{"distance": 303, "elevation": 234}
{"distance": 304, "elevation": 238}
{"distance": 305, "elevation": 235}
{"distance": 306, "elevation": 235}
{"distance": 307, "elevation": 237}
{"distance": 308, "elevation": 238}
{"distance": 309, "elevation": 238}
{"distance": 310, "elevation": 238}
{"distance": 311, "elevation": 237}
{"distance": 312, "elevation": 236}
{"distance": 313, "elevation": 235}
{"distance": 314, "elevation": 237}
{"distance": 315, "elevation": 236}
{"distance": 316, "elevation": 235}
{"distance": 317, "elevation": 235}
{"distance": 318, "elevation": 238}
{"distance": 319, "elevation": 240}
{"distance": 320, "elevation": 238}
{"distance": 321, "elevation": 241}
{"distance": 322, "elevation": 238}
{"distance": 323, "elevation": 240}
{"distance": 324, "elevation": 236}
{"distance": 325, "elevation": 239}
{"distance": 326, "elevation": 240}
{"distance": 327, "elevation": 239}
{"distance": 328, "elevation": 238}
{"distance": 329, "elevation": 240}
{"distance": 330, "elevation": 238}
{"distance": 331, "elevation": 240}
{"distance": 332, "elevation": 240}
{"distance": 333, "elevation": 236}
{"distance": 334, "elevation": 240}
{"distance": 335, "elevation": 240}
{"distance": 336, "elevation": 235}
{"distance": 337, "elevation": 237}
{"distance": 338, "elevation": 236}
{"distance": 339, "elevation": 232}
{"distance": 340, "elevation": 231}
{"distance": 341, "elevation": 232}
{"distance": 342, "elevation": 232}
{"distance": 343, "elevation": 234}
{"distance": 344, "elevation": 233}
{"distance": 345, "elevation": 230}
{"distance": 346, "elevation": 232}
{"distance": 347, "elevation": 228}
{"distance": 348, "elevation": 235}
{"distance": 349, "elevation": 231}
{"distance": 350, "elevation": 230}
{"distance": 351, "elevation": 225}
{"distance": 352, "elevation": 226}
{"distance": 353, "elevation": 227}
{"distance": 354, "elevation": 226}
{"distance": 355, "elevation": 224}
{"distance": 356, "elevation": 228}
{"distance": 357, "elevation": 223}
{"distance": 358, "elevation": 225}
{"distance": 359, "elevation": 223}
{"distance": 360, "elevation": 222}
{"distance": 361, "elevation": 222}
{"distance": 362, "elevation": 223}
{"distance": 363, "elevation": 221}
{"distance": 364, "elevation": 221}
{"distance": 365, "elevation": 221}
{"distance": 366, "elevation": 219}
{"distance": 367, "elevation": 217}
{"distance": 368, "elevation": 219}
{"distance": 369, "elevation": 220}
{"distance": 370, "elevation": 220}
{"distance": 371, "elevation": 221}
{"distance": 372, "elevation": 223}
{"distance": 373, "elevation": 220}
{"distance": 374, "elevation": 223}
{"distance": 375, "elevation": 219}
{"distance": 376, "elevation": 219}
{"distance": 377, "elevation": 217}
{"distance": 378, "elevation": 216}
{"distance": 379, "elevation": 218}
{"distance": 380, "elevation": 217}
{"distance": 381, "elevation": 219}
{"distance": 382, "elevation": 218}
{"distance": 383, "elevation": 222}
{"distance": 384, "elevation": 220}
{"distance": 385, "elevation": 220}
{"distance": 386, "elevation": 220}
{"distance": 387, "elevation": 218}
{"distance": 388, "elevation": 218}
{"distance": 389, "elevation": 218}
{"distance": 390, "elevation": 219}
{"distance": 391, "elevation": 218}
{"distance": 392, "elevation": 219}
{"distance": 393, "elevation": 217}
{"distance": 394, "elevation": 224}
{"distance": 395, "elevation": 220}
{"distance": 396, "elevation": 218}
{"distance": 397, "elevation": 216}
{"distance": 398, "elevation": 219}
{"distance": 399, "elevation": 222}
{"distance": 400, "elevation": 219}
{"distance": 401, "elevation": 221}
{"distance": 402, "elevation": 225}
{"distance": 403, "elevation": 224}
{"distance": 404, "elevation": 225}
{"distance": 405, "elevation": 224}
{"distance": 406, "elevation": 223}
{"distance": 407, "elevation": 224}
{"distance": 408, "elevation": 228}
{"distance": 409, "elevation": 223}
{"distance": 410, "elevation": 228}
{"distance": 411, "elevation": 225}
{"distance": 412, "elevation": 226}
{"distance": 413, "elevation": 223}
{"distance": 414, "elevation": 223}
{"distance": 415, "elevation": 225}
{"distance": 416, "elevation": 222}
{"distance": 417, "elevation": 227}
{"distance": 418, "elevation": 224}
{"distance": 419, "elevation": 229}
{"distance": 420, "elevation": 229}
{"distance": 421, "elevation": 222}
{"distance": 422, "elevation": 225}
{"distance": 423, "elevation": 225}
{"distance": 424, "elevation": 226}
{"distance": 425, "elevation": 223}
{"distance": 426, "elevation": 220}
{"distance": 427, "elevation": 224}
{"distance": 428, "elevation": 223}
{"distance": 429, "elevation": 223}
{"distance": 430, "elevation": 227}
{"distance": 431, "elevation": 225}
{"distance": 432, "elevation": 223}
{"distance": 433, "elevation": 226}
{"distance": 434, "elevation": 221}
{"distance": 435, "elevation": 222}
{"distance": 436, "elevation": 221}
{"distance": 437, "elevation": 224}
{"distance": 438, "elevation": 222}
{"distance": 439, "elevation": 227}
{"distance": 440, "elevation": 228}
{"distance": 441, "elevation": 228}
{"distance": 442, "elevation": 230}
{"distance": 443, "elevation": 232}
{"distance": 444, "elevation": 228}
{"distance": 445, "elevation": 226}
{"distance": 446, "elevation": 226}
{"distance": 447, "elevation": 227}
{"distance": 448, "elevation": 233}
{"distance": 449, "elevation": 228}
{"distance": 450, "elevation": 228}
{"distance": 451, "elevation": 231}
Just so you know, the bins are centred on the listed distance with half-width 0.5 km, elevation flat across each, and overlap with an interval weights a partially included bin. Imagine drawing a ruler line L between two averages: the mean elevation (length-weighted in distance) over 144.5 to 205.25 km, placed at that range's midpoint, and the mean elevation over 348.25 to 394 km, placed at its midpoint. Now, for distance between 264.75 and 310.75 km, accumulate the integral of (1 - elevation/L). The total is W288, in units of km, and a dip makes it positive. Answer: 2.48 km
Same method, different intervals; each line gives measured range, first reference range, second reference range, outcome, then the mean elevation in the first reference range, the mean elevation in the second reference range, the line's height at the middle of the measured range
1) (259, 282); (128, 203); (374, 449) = 6.92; 218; 223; 220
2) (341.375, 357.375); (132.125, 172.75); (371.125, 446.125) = -0.44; 224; 223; 223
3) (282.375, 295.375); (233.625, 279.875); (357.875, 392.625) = -2.99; 173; 220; 186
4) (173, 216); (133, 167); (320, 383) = 2.83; 226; 228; 226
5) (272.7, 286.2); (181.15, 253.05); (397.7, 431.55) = 1.04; 210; 224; 215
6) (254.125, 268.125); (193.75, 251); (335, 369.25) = 5.57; 213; 227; 217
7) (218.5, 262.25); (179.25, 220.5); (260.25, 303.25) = 1.76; 211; 193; 202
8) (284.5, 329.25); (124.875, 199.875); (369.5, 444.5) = -2.99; 218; 223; 221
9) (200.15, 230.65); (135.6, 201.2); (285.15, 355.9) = 1.26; 217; 235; 222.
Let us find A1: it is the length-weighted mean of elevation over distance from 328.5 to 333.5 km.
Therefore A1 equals 239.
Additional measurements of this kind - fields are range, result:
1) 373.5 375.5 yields 221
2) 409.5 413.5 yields 226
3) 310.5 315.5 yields 236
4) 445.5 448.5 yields 229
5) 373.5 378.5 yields 219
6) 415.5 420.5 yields 226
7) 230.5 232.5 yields 223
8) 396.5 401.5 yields 219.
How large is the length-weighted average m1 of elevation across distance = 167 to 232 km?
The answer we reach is 211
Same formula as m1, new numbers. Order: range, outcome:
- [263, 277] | 145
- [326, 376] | 229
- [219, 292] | 189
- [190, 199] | 212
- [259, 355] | 215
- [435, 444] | 226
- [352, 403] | 221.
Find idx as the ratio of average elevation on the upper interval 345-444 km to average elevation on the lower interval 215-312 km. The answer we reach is 1.12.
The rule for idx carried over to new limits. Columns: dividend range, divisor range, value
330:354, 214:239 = 1.10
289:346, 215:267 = 1.26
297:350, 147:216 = 1.10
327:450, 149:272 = 1.12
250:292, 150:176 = 0.78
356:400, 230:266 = 1.21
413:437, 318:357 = 0.96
